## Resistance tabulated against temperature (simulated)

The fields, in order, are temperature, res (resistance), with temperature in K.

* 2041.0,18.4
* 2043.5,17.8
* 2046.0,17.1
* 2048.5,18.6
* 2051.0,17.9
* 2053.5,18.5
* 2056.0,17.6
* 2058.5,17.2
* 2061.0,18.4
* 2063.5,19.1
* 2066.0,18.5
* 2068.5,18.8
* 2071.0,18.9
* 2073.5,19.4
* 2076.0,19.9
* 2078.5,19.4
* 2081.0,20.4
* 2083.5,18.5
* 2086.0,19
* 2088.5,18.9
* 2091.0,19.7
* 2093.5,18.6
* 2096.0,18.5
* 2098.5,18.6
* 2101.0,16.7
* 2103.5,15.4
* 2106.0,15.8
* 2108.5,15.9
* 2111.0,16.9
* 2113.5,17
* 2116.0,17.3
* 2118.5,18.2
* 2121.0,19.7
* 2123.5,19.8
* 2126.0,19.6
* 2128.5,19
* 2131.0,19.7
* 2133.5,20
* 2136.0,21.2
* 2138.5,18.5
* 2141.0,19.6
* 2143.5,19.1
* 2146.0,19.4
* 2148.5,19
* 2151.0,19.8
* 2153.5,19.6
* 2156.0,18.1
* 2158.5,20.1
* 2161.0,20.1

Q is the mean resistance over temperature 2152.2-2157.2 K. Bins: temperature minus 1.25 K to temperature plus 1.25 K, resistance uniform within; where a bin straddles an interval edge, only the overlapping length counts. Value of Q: 18.9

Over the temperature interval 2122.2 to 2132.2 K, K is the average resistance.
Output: 19.5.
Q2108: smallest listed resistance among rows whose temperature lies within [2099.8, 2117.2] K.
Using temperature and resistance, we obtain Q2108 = 15.4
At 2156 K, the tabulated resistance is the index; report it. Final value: 18.1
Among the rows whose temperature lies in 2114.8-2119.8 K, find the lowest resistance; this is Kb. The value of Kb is 17.3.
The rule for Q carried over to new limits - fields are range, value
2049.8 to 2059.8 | 17.8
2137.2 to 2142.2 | 19.1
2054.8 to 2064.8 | 18.1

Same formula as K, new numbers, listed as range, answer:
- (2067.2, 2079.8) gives 19.3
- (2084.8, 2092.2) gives 19.2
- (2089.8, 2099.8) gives 18.8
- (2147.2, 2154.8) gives 19.5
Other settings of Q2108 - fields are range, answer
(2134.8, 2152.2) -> 18.5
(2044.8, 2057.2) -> 17.1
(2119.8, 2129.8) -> 19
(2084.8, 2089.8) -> 18.9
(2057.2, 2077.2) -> 17.2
